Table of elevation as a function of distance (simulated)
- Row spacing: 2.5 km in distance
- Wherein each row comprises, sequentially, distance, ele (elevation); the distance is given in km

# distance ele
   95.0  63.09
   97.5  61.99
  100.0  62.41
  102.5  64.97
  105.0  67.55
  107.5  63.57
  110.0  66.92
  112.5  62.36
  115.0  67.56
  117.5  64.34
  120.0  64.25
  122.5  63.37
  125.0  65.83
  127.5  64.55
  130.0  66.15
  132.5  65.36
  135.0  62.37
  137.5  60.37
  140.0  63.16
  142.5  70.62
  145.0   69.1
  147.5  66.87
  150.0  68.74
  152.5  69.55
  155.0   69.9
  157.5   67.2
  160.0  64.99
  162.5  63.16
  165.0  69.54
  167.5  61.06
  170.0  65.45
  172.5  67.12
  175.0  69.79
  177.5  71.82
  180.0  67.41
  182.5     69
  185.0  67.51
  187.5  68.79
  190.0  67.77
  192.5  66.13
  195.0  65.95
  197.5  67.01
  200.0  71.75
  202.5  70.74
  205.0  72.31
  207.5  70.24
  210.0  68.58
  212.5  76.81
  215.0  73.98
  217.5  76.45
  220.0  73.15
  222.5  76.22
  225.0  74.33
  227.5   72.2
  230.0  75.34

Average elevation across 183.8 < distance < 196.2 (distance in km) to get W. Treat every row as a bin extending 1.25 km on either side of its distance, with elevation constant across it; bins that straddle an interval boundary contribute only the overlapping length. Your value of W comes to 67.2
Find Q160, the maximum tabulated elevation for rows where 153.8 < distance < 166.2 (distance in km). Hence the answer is 69.9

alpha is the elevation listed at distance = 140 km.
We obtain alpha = 63.16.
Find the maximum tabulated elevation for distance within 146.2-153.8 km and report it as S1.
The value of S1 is 69.55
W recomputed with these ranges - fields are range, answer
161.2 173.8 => 65.3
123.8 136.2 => 64.9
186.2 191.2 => 68.3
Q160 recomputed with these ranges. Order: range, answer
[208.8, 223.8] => 76.81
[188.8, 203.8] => 71.75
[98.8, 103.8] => 64.97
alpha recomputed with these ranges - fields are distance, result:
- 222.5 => 76.22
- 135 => 62.37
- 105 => 67.55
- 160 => 64.99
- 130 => 66.15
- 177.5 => 71.82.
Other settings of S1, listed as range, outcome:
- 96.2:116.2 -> 67.56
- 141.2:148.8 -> 70.62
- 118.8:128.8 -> 65.83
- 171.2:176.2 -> 69.79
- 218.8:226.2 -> 76.22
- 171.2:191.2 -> 71.82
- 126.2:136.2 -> 66.15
